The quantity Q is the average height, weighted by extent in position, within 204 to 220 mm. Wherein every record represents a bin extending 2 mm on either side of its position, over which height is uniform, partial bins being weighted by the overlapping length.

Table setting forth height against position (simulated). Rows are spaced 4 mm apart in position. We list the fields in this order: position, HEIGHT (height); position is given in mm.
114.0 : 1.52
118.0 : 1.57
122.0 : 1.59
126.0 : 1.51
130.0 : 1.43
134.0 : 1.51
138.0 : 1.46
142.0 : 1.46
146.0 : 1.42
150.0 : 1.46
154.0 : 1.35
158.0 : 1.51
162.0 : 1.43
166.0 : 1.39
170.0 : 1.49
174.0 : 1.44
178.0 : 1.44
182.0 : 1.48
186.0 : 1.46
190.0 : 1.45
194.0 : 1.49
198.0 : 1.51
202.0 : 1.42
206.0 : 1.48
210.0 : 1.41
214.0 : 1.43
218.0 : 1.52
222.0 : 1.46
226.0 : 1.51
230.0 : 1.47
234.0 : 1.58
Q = 1.46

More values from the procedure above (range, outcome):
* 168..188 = 1.46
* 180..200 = 1.48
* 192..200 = 1.5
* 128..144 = 1.46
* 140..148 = 1.44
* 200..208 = 1.45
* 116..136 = 1.52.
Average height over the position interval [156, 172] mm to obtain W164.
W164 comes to 1.45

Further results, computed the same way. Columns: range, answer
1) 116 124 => 1.58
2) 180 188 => 1.47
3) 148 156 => 1.41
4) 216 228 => 1.5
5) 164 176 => 1.44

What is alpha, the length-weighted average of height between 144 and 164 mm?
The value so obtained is 1.43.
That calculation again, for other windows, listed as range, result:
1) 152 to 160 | 1.43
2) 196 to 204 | 1.46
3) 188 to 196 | 1.47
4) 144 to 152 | 1.44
